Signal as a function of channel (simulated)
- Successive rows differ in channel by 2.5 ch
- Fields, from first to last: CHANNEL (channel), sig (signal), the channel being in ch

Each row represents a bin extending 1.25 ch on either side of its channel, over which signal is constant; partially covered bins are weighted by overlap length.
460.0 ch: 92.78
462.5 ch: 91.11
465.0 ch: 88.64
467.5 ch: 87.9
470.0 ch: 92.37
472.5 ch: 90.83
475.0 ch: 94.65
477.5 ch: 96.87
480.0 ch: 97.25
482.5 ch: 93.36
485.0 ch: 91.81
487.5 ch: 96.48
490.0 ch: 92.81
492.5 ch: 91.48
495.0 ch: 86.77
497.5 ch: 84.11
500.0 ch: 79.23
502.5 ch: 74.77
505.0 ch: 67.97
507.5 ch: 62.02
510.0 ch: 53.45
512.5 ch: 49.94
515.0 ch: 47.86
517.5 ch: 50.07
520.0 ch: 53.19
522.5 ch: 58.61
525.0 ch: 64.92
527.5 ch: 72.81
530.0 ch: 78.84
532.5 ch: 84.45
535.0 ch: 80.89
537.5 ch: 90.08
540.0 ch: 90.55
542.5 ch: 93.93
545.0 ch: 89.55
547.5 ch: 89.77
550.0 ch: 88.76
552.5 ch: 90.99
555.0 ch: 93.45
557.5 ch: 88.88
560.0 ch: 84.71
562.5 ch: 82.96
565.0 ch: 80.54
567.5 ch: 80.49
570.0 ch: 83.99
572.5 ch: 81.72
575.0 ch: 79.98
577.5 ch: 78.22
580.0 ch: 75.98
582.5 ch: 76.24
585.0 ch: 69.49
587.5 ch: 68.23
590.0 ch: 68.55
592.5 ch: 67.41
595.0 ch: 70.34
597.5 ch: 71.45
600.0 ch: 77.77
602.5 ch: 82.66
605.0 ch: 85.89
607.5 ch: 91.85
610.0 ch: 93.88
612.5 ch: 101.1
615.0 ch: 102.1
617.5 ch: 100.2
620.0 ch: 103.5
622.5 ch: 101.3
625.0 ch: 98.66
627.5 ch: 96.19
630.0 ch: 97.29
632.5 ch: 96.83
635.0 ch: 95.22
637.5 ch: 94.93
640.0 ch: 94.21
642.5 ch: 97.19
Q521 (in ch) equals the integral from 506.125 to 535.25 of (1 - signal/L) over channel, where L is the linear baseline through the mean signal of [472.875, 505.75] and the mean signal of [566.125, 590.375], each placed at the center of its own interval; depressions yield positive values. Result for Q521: 7.5 ch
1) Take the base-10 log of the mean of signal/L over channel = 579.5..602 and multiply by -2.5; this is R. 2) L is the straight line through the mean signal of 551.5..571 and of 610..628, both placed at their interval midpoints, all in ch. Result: 0.280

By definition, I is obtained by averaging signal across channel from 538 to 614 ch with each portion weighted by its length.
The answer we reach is 82.8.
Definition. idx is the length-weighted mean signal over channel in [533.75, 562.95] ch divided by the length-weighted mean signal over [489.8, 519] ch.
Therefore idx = 1.29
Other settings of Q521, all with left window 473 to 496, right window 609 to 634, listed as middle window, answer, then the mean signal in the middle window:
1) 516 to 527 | 4.3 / 57.6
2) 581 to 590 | 2.4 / 71.1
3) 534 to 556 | 1.4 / 89.8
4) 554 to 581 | 3.9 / 82.8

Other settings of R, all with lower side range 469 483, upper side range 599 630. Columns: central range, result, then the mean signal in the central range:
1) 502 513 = 0.46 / 61.5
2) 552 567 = 0.10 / 86.4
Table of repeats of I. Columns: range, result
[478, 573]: 79.7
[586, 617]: 82.1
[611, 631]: 100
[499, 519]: 60.3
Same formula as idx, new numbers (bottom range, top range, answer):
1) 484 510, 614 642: 1.21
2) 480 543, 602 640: 1.27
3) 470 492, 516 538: 0.74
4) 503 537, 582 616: 1.25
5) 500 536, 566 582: 1.24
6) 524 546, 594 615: 1.03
